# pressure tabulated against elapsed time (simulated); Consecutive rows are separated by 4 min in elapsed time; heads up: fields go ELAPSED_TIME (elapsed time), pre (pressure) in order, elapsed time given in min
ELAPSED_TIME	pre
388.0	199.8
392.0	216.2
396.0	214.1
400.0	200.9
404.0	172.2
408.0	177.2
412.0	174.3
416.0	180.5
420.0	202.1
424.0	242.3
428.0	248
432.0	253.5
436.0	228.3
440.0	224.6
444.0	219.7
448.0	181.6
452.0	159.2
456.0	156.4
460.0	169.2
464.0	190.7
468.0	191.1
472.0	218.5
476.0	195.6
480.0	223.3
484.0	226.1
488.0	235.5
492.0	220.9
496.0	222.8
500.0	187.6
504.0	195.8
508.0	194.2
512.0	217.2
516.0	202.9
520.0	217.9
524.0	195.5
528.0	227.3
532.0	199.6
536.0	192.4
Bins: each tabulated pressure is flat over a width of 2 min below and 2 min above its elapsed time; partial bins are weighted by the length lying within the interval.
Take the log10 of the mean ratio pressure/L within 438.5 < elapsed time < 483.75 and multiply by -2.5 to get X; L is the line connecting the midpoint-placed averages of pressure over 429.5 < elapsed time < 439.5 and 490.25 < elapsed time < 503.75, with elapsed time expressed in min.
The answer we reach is 0.160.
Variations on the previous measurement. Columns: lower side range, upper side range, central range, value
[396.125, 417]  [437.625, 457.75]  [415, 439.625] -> -0.21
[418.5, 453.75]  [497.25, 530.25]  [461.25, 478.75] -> 0.07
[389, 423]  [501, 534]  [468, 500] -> -0.07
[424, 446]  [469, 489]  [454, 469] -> 0.26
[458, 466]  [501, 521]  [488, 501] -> -0.11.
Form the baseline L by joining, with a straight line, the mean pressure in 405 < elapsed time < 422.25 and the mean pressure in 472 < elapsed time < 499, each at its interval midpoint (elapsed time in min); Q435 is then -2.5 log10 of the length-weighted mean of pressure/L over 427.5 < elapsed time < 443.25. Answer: -0.21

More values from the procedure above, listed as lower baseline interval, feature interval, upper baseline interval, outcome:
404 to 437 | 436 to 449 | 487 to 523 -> -0.02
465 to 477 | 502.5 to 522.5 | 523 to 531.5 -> 0.02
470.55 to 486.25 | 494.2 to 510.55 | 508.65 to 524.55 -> 0.06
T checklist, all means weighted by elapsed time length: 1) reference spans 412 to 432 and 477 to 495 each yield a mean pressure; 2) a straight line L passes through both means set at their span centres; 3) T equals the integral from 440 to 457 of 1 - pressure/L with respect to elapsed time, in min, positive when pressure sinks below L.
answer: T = 2.7 min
